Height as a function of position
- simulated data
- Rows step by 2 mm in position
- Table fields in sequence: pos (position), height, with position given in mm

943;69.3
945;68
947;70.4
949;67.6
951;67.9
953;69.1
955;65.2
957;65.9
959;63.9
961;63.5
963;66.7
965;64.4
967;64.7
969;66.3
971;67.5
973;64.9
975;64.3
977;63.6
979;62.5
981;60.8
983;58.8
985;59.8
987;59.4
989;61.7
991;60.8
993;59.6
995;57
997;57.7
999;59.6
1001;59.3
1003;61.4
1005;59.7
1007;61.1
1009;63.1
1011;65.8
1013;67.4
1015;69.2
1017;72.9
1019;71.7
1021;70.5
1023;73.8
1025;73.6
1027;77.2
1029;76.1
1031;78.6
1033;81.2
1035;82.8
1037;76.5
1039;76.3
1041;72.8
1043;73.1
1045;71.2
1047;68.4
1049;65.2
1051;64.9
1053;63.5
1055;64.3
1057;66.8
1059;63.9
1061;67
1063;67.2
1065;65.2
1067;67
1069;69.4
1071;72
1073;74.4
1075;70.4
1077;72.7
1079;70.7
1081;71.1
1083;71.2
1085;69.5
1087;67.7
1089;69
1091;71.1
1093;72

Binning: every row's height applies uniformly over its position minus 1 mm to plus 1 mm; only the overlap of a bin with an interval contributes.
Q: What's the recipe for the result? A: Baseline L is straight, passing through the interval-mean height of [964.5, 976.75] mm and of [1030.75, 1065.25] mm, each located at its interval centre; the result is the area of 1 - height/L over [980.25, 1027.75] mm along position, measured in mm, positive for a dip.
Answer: 2.4 mm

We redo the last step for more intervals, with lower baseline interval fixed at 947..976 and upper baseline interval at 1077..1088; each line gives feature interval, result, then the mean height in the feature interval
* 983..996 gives 1.43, 59.6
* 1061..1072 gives 0.26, 68.1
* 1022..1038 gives -2.11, 77.5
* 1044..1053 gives 0.27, 67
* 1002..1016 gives 0.77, 64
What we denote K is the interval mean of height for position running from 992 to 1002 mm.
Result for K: 58.6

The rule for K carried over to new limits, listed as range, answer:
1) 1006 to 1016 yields 65.3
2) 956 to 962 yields 64.4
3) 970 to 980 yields 64.6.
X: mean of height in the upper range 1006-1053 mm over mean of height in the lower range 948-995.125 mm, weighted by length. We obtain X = 1.1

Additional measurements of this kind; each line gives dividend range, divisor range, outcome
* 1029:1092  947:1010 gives 1.12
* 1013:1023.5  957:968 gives 1.10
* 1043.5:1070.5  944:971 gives 1.00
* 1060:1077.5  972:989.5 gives 1.12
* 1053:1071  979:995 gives 1.11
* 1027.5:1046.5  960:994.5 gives 1.21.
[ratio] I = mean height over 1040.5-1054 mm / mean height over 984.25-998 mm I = 1.15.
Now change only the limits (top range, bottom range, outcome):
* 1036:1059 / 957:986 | 1.08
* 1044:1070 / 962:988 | 1.05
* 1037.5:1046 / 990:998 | 1.25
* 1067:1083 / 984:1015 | 1.16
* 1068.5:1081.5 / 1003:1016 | 1.12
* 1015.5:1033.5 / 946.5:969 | 1.13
